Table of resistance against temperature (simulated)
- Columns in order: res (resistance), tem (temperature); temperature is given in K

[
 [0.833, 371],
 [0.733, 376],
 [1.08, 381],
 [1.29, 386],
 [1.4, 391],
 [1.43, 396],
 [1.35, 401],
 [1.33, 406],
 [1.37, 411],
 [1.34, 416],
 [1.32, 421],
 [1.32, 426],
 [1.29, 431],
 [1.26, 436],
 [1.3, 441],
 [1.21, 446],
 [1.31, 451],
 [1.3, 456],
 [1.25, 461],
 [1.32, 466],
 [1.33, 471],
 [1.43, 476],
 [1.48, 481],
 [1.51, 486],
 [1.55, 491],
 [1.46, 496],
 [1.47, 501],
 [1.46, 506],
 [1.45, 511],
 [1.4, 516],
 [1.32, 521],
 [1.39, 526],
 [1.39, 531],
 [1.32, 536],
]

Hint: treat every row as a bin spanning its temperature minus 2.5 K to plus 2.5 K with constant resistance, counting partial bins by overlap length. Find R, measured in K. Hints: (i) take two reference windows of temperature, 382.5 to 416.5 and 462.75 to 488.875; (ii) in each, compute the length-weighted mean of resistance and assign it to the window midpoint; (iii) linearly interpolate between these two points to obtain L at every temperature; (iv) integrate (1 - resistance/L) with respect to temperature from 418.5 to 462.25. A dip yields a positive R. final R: 3.1 K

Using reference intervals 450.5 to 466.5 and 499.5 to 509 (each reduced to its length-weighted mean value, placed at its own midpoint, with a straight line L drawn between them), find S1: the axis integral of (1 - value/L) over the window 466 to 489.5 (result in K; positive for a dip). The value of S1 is -1.1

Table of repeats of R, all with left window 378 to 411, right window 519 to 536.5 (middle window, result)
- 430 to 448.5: 0.9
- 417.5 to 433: 0.1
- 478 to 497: -2.2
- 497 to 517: -1.4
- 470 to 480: -0.5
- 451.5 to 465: 0.5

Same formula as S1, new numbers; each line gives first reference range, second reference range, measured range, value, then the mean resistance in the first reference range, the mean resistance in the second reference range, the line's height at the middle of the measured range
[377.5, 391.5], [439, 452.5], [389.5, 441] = -4.4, 1.2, 1.27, 1.23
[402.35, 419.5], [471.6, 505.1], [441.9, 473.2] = 3.0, 1.35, 1.47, 1.42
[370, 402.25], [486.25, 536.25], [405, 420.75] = -1.6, 1.17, 1.43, 1.22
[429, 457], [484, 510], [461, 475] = 0.5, 1.28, 1.49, 1.37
